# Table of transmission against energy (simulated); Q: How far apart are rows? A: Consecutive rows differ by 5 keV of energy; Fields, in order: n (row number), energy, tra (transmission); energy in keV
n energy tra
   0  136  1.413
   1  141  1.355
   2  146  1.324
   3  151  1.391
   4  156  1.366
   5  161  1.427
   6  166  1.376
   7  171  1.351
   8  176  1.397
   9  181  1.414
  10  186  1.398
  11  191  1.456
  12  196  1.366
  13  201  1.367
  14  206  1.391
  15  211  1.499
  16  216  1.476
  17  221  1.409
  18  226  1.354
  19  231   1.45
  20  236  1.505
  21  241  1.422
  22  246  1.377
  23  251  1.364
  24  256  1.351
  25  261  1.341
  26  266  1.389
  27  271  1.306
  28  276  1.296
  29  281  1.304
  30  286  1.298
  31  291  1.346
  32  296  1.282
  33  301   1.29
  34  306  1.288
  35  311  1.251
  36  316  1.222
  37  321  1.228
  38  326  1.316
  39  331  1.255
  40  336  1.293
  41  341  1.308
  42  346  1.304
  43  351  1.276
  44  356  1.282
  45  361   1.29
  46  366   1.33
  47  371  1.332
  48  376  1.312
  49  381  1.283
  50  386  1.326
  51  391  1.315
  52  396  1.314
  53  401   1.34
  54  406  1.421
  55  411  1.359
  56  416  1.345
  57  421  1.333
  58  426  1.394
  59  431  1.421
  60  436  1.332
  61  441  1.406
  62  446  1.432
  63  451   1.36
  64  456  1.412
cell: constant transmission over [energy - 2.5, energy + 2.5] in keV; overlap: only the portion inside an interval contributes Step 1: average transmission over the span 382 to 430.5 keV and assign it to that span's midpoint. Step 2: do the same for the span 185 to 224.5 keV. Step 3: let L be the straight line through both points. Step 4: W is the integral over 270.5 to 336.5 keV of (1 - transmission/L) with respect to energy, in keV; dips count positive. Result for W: 4.9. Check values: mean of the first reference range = 1.42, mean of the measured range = 1.28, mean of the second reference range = 1.35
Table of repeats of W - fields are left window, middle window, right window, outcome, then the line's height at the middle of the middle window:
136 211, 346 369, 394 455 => 1.4 keV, 1.38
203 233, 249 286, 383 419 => 1.9 keV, 1.41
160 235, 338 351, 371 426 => 0.5 keV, 1.36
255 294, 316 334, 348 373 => 0.7 keV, 1.31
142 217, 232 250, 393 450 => -0.5 keV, 1.39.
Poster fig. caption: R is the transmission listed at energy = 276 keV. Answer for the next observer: 1.296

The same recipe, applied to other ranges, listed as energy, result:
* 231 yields 1.45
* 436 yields 1.332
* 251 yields 1.364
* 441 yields 1.406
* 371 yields 1.332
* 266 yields 1.389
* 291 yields 1.346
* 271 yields 1.306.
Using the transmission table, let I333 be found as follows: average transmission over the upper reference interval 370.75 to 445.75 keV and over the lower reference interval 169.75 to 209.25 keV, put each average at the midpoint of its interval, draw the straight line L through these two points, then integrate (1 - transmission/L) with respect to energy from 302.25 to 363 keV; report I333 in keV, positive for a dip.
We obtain 4.0 keV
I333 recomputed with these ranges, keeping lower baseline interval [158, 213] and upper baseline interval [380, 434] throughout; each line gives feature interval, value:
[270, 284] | 0.8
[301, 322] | 1.8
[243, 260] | 0.3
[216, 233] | -0.2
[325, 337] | 0.7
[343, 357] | 0.8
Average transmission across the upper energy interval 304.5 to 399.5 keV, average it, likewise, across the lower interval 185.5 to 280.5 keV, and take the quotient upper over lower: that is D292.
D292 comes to 0.9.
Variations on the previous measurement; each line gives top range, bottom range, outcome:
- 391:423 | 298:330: 1.07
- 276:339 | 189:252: 0.90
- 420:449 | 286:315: 1.08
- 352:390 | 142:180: 0.95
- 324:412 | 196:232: 0.93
